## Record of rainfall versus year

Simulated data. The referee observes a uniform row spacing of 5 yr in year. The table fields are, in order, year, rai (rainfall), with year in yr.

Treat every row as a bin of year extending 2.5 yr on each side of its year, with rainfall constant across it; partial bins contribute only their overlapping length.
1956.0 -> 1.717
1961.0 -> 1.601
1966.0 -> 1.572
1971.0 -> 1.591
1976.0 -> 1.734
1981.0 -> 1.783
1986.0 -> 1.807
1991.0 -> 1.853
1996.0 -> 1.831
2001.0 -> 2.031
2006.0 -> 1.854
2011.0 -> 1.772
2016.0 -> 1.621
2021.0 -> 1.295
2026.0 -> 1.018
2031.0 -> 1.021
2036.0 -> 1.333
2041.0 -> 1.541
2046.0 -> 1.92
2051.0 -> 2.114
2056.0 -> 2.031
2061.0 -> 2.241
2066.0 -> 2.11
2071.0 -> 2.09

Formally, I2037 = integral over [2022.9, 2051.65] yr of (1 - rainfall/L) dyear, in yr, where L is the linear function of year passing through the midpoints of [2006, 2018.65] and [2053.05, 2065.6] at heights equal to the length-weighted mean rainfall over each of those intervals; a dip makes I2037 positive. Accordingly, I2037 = 7.5 yr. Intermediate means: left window 1.72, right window 2.13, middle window 1.45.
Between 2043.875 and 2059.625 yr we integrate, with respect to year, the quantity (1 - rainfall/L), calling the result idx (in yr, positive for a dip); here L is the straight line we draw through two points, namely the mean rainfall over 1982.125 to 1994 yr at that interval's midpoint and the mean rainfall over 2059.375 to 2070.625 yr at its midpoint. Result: 0.4 yr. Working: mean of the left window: 1.82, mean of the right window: 2.15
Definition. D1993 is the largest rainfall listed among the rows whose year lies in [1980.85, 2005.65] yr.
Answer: 2.031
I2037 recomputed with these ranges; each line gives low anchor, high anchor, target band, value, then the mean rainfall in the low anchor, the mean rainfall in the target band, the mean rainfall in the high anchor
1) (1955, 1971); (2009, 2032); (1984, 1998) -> -3.21 yr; 1.62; 1.83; 1.36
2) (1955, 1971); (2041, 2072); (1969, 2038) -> 6.63 yr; 1.62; 1.61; 2.04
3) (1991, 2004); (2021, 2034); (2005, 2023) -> -2.01 yr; 1.91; 1.63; 1.08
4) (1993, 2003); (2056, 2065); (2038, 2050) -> 1.93 yr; 1.92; 1.76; 2.16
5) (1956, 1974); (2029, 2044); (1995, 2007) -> -3.70 yr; 1.61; 1.92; 1.33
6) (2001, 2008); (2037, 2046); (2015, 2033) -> 5.62 yr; 1.92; 1.21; 1.61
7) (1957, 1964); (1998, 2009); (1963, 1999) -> 0.61 yr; 1.62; 1.74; 1.93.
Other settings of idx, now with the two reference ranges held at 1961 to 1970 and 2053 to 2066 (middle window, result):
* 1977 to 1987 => -0.6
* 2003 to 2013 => 0.0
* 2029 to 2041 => 4.4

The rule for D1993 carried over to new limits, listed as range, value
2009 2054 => 2.114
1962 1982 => 1.783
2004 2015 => 1.854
